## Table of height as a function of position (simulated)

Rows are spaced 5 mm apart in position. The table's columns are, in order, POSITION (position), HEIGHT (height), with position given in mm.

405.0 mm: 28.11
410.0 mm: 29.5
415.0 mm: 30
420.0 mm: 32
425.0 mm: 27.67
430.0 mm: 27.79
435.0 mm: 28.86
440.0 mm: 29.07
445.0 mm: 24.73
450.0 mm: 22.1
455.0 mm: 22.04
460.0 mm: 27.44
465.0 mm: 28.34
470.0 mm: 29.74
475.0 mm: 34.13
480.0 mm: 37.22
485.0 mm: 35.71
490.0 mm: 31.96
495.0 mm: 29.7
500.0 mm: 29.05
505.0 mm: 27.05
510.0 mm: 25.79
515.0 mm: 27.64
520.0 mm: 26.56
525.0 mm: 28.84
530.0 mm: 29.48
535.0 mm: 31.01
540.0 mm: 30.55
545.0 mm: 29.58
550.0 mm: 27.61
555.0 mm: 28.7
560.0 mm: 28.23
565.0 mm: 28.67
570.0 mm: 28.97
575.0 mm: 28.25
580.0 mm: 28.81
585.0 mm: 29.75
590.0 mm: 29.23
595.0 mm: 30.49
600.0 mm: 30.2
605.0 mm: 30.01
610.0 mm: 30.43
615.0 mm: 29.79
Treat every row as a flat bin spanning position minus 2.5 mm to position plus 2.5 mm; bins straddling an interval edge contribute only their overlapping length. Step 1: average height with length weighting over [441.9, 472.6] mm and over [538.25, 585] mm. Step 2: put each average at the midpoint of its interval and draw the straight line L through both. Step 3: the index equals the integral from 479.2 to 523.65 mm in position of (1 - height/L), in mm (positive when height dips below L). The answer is -4.5 mm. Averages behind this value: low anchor 25.8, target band 29.8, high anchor 28.8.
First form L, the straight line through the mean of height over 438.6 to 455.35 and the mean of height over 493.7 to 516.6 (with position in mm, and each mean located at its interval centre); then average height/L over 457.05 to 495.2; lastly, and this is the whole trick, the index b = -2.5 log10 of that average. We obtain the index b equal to -0.21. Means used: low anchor 24.5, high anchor 27.8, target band 31.8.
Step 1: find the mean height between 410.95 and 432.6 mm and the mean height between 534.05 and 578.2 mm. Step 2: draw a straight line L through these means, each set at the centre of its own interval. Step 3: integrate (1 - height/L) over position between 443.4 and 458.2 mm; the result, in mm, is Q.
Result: 3.1 mm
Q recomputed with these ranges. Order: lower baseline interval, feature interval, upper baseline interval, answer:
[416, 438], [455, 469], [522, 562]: 1.0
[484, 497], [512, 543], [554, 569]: 1.3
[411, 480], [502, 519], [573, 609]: 1.2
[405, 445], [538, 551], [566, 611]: 0.0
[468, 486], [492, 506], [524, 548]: 1.6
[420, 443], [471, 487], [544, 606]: -3.5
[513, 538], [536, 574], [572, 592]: -0.1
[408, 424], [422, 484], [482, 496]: 6.2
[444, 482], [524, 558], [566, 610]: -0.5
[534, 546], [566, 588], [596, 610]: 1.0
